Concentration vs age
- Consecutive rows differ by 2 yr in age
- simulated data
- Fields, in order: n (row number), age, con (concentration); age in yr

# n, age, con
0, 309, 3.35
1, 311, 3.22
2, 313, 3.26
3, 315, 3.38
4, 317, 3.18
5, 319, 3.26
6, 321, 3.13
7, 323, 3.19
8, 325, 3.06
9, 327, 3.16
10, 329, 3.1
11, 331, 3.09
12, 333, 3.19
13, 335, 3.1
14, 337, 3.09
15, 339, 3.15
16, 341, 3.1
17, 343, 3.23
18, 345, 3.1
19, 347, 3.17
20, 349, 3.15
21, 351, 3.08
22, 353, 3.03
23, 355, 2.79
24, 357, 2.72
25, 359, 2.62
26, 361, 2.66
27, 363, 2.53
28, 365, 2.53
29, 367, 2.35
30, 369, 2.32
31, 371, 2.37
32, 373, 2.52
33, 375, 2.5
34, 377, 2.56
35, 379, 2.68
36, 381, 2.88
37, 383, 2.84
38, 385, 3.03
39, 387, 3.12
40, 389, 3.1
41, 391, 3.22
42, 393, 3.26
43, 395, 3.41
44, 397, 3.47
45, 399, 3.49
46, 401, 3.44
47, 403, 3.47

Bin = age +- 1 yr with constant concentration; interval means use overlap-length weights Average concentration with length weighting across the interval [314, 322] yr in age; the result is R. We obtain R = 3.24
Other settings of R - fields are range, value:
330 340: 3.12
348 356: 3.01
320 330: 3.13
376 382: 2.71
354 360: 2.71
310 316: 3.29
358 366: 2.58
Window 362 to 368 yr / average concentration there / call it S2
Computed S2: 2.47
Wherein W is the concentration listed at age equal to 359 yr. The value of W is 2.62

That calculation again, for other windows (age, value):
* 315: 3.38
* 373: 2.52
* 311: 3.22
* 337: 3.09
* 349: 3.15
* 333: 3.19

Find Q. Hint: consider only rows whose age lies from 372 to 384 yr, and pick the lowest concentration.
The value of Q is 2.5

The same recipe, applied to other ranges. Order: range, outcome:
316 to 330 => 3.06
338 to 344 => 3.1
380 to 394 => 2.84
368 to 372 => 2.32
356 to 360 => 2.62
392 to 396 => 3.26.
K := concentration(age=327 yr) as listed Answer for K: 3.16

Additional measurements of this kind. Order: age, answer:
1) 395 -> 3.41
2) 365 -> 2.53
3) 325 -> 3.06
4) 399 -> 3.49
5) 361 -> 2.66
